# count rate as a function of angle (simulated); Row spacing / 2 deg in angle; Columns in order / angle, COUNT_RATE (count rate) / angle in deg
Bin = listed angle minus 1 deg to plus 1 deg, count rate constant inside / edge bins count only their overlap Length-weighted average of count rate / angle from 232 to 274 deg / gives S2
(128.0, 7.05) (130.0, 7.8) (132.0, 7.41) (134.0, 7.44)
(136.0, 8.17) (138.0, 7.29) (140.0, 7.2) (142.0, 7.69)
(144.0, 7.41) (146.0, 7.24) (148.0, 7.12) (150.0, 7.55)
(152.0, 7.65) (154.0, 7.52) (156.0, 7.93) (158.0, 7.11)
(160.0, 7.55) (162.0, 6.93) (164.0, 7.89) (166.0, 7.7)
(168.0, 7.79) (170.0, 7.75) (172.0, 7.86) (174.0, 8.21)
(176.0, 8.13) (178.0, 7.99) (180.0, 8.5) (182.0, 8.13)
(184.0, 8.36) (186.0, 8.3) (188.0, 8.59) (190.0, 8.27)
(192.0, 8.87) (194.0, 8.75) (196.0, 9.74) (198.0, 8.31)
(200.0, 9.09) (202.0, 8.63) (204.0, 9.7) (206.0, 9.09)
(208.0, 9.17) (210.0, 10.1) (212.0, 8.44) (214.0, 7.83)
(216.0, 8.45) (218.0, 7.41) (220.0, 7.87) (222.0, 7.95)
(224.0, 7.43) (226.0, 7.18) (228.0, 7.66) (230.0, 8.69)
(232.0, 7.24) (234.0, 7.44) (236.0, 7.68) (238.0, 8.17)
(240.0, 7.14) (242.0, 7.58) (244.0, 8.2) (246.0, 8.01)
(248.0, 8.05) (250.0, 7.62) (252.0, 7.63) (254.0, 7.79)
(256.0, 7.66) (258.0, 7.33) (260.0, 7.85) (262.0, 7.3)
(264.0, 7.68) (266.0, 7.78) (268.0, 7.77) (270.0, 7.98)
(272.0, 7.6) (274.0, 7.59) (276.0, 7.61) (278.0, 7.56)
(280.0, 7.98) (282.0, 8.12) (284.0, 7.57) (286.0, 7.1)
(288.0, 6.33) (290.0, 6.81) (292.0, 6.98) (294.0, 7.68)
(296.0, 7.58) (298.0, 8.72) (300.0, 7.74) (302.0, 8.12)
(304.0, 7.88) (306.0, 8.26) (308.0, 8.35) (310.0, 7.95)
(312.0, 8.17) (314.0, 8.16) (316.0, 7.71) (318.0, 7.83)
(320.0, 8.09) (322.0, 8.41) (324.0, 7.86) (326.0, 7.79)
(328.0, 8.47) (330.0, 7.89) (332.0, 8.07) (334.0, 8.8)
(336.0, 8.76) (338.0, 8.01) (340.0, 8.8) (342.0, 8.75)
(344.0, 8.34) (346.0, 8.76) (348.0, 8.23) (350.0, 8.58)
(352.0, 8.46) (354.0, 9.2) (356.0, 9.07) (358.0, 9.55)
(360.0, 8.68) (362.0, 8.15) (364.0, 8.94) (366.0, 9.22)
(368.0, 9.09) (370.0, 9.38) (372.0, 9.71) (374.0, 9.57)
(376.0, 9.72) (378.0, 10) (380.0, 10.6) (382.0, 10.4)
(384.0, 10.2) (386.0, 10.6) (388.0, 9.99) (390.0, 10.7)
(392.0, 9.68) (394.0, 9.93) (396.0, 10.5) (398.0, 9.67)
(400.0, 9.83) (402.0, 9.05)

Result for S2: 7.7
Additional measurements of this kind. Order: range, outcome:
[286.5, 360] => 8.17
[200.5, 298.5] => 7.85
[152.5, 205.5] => 8.22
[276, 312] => 7.7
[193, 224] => 8.66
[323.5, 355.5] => 8.44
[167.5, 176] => 7.94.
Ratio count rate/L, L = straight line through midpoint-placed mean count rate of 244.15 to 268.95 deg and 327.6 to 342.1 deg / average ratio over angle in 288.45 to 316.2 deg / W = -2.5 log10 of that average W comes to 0.040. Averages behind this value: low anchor 7.72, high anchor 8.42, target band 7.84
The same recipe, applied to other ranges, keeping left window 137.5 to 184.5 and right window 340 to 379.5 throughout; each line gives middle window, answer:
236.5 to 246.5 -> 0.06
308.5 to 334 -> 0.09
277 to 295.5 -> 0.16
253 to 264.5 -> 0.10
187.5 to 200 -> -0.11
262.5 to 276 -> 0.10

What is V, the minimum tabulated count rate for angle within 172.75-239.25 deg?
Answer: 7.18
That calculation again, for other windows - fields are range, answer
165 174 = 7.7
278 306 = 6.33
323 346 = 7.79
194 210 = 8.31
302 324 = 7.71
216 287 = 7.1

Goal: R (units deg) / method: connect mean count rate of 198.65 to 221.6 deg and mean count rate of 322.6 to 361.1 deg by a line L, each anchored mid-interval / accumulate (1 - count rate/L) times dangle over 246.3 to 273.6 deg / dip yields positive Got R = 2.9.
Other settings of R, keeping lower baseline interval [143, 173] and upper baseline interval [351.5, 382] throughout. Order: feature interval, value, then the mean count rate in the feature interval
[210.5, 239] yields 0.9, 7.86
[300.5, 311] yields 0.9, 8.09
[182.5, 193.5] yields -1.0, 8.47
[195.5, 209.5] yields -2.1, 9.12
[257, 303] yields 5.3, 7.6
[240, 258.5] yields 1.3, 7.74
